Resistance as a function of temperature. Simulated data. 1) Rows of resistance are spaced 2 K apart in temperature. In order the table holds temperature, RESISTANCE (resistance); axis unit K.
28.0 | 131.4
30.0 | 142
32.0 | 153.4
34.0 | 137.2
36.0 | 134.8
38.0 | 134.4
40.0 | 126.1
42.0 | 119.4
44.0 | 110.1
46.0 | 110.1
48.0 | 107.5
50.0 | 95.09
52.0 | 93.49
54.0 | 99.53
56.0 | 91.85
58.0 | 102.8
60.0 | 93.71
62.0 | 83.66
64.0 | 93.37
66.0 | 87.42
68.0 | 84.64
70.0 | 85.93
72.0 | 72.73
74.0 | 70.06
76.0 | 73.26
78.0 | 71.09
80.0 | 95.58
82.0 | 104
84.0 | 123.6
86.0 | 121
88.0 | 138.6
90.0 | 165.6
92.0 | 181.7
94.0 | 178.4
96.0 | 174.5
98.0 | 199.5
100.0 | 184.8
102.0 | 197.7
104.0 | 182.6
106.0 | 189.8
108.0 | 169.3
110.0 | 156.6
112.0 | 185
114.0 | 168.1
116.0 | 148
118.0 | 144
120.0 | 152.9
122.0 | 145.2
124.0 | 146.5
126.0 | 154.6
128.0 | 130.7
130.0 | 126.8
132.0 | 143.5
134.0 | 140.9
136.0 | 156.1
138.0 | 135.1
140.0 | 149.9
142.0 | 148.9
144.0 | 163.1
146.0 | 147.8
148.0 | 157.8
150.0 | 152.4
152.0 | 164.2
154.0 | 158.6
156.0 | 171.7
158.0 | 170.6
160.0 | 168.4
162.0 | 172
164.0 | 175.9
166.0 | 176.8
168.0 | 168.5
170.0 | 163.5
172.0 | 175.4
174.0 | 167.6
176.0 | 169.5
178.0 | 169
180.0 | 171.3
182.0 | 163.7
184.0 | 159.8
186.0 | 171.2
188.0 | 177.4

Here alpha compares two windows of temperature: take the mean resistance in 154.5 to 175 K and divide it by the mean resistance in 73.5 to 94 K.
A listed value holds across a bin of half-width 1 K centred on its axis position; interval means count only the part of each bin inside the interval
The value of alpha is 1.4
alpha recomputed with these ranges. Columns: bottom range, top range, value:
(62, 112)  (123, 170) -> 1.17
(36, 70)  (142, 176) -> 1.61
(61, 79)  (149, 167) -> 2.09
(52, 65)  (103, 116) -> 1.84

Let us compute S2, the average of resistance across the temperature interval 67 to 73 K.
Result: 81.1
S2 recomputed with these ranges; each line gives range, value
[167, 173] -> 169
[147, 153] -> 158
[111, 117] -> 167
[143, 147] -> 155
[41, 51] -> 108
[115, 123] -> 148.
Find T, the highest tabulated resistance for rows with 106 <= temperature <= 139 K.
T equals 189.8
